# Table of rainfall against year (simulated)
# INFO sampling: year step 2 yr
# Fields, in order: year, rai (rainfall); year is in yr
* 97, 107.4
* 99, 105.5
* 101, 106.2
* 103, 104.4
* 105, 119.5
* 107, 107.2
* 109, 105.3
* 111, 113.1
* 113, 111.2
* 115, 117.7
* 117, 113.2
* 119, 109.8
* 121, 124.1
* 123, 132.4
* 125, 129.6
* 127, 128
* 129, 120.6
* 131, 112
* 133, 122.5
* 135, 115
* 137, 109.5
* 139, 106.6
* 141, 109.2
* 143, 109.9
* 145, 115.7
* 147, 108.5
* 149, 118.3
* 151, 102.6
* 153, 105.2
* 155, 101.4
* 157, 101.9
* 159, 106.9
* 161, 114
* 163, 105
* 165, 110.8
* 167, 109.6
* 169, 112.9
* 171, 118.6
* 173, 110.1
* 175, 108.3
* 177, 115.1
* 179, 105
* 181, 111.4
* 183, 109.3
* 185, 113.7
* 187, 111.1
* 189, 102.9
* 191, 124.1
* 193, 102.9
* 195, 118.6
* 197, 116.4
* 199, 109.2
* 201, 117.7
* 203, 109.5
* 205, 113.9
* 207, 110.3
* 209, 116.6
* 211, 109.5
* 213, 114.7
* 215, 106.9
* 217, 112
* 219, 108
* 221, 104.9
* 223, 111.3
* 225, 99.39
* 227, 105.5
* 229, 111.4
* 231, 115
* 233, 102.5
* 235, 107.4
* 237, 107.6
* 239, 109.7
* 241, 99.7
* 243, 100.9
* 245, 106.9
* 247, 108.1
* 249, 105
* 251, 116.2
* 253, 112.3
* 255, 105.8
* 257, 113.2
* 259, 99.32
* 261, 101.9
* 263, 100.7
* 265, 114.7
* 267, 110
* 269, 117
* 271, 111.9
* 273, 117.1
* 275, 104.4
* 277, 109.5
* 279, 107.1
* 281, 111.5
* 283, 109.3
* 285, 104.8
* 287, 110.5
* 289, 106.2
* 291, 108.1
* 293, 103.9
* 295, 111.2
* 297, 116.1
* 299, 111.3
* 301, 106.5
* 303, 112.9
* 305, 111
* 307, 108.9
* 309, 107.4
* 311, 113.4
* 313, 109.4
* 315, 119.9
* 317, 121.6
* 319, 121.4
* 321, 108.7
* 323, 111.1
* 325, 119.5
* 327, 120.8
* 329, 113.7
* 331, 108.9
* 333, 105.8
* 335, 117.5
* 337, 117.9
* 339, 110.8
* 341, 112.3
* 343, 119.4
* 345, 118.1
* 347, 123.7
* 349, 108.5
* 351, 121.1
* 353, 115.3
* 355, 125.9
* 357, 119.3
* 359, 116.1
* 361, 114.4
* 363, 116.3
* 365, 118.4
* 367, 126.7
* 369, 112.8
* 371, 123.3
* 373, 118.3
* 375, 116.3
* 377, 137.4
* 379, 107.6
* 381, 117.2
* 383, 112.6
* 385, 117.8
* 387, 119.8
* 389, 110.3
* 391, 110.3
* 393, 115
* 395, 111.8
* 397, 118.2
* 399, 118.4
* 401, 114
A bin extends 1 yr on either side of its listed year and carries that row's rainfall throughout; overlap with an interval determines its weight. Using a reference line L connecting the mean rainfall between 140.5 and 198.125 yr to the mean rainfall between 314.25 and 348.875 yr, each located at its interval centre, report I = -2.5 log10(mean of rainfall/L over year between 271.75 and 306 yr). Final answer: 0.05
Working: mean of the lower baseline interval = 110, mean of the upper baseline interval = 116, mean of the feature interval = 110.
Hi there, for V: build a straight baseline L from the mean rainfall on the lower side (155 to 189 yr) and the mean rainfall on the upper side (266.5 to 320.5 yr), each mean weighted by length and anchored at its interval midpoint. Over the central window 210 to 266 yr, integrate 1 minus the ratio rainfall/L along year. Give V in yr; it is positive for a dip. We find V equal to 1.5 yr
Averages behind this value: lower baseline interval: 110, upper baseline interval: 111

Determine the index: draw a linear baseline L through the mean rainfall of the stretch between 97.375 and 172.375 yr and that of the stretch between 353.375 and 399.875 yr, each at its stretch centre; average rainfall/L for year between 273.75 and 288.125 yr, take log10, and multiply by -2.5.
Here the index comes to 0.07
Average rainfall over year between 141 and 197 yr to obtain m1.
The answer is 110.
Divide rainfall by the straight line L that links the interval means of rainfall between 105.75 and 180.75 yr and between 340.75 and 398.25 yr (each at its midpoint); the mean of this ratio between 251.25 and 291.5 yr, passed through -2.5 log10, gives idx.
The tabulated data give 0.062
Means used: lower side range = 113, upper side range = 117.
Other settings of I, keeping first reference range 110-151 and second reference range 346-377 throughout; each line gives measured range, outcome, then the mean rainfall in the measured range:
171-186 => 0.05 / 111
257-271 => 0.09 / 108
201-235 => 0.07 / 110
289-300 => 0.08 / 110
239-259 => 0.10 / 107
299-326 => 0.05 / 113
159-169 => 0.06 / 110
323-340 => 0.04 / 114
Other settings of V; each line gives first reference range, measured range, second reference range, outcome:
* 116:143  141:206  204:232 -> 1.8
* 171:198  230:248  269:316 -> 0.7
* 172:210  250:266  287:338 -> 0.6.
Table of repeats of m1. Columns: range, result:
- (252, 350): 112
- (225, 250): 106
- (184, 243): 110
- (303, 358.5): 115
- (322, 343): 114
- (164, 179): 112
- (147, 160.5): 107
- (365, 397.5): 117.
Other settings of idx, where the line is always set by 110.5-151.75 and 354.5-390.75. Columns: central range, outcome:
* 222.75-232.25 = 0.08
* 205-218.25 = 0.05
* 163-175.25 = 0.05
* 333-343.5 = 0.03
